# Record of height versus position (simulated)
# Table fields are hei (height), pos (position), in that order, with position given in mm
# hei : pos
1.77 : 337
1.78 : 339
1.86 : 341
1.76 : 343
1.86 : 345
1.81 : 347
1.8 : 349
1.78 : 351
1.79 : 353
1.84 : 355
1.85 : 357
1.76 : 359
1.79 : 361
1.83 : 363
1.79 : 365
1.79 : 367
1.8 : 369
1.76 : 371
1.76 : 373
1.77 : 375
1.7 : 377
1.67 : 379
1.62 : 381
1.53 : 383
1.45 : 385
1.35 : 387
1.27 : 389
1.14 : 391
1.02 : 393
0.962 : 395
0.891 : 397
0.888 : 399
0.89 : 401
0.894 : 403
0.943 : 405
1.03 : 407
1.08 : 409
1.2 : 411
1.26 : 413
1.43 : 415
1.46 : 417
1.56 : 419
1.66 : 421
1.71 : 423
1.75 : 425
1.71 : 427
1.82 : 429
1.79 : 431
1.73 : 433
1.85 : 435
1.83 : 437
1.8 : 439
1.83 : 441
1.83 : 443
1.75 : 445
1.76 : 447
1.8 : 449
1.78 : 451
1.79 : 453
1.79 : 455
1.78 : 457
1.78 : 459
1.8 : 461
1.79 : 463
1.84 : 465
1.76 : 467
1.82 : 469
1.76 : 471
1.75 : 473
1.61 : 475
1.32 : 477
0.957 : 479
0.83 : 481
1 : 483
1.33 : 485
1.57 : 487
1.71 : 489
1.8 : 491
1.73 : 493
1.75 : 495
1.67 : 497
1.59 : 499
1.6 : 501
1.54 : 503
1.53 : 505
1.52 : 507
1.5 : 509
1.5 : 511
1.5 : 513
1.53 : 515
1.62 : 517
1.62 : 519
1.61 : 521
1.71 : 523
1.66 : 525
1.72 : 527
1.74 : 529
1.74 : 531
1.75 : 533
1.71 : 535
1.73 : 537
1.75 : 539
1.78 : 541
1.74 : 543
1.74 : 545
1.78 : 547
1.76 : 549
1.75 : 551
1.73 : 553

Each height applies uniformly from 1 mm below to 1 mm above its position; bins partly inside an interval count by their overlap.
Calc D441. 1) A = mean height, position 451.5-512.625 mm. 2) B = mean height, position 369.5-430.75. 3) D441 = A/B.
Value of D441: 1.2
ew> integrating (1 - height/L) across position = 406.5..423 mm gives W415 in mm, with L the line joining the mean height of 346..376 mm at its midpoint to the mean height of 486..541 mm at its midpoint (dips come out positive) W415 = 3.6 mm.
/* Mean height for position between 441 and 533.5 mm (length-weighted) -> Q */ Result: 1.63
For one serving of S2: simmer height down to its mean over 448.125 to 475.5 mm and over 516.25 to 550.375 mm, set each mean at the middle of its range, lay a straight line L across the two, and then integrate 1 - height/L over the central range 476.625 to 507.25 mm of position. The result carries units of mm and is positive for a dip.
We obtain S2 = 5.0 mm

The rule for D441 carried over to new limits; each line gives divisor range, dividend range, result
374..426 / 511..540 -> 1.27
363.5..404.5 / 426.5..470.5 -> 1.28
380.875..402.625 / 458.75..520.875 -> 1.35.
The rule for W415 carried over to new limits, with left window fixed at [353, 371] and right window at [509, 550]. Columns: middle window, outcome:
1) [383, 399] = 5.57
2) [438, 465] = -0.86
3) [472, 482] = 2.48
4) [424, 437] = -0.20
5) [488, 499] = -0.08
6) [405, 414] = 3.30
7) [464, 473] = -0.34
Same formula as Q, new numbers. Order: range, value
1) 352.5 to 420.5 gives 1.43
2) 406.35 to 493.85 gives 1.61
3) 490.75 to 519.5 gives 1.59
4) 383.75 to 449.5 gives 1.43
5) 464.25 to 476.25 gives 1.75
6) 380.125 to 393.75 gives 1.34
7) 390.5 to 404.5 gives 0.948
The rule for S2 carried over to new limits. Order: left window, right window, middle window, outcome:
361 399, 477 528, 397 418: 5.7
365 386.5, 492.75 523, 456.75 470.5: -1.5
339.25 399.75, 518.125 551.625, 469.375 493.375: 3.3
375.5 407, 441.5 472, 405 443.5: -1.5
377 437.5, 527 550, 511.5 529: 0.7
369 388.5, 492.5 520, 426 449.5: -2.7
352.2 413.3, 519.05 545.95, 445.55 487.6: -0.4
